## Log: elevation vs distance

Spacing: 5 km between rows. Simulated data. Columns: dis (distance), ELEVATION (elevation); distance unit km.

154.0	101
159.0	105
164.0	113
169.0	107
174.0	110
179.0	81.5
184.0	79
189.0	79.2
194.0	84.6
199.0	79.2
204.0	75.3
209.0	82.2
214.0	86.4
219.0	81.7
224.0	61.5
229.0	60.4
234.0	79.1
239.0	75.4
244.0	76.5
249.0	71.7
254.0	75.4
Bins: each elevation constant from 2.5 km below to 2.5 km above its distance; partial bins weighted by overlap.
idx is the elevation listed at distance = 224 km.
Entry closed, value 61.5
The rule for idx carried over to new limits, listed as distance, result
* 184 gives 79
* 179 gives 81.5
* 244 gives 76.5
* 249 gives 71.7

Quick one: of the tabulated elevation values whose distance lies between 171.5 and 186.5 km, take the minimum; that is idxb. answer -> 79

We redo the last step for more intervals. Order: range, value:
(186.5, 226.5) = 61.5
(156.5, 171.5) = 105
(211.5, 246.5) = 60.4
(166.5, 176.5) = 107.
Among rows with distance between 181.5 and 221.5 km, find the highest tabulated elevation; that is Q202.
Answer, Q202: 86.4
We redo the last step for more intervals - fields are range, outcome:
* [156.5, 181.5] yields 113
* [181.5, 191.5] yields 79.2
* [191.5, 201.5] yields 84.6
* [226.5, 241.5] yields 79.1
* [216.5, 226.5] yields 81.7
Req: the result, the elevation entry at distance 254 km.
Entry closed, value 75.4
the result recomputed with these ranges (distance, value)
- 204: 75.3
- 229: 60.4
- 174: 110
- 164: 113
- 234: 79.1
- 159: 105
